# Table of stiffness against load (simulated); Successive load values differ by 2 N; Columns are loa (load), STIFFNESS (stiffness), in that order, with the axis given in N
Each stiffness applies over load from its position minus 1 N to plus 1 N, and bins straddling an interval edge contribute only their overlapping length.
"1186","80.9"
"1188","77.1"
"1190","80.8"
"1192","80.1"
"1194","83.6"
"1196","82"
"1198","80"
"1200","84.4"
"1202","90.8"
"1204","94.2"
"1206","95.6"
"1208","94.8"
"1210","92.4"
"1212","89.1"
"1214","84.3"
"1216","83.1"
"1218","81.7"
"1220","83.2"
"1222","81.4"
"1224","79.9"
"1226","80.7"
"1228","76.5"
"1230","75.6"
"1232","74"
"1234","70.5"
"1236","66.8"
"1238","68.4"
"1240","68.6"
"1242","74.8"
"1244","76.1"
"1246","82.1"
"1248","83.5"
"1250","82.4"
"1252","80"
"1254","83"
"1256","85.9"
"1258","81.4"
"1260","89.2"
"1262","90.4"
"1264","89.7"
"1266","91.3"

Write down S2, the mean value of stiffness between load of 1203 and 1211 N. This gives 94.2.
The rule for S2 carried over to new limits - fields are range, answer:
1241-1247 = 77.7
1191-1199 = 81.4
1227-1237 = 72.7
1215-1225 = 81.9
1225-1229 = 78.6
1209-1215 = 88.6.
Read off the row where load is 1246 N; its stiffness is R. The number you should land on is 82.1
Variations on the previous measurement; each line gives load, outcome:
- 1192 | 80.1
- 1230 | 75.6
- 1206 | 95.6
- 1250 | 82.4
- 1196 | 82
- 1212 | 89.1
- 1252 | 80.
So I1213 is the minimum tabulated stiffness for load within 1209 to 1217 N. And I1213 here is 83.1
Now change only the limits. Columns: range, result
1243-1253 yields 76.1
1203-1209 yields 94.2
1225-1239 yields 66.8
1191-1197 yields 80.1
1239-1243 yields 68.6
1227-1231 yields 75.6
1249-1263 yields 80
